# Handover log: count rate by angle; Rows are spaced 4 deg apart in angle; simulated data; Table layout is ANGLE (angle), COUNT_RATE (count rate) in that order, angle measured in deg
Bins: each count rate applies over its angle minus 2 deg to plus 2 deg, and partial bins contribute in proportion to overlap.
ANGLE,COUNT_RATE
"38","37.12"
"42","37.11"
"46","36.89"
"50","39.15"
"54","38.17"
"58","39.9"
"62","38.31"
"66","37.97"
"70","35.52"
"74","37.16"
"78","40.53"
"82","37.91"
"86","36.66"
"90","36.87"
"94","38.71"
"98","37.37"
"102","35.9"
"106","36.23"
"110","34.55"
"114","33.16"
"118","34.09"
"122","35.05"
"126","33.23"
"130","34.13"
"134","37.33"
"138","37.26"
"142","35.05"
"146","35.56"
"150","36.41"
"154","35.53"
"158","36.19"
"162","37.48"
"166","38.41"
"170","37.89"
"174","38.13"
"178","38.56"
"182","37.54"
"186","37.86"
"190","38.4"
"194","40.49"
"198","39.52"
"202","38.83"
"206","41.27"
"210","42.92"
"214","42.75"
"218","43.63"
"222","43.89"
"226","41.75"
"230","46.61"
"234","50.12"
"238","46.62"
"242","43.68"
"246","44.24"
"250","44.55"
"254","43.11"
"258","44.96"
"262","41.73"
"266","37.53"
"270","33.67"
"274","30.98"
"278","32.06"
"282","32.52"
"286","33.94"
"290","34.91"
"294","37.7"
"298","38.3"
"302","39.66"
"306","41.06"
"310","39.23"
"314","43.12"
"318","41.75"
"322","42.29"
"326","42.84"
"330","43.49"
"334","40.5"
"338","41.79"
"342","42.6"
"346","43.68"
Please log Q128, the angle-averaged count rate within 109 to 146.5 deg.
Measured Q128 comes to 34.9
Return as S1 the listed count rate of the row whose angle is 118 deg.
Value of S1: 34.09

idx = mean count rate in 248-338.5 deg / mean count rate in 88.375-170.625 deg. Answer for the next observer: 1.09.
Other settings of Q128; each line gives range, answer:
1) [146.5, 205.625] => 38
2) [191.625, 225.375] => 41.6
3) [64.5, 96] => 37.7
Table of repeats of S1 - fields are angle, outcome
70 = 35.52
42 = 37.11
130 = 34.13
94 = 38.71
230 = 46.61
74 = 37.16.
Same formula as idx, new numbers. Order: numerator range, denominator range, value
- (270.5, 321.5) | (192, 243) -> 0.86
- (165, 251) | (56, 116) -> 1.12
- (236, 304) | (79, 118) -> 1.07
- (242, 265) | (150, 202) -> 1.14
